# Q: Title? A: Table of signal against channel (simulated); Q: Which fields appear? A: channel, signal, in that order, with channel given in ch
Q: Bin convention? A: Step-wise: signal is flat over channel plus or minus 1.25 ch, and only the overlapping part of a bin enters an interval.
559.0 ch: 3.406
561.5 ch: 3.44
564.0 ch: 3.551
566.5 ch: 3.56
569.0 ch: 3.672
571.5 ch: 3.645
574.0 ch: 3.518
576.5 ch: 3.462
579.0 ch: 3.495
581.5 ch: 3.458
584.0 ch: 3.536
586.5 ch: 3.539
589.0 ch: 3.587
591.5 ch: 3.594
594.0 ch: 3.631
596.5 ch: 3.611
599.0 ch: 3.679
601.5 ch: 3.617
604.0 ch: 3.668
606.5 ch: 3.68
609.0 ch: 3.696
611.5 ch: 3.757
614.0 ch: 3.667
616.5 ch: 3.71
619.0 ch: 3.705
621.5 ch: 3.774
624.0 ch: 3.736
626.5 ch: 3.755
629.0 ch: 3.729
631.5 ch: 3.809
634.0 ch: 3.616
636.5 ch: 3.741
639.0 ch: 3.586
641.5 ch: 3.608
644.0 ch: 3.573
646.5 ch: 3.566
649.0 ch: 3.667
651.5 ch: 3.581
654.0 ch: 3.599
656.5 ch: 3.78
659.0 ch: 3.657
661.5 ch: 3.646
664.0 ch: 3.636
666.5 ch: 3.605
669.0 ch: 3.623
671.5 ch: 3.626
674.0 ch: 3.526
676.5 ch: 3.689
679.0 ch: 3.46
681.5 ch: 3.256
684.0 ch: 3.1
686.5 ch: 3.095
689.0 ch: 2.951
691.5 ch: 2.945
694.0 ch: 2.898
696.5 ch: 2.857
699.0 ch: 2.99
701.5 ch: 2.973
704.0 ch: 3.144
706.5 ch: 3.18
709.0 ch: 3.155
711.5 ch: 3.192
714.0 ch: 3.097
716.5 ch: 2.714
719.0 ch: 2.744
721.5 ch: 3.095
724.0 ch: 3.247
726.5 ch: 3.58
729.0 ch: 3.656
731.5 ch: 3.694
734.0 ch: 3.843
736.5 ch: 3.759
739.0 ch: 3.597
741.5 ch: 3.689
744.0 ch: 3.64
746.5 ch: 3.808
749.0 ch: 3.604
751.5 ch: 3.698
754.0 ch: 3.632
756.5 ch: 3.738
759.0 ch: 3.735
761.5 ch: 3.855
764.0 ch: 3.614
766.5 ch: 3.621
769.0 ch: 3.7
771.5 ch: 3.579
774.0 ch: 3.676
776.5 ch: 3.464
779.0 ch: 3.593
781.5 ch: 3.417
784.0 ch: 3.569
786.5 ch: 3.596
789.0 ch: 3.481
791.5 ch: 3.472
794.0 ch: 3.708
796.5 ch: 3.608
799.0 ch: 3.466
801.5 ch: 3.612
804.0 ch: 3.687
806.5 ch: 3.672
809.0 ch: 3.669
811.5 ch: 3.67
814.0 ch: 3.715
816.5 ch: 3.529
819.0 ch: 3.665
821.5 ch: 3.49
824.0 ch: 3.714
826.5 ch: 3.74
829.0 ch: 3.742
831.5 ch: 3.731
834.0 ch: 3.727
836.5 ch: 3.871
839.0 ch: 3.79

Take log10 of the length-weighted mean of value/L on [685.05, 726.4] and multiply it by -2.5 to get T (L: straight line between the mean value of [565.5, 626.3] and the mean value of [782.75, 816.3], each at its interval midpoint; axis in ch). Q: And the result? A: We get 0.19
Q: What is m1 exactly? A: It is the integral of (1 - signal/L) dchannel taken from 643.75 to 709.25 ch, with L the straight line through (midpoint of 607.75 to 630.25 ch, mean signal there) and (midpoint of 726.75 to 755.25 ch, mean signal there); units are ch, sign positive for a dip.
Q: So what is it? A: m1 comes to 6.1 ch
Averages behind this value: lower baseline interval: 3.73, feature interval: 3.36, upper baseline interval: 3.69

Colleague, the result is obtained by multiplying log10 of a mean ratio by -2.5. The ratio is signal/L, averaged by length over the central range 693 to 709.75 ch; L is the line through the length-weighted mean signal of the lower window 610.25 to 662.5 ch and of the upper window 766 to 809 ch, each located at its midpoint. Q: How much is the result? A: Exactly 0.20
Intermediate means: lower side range 3.68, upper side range 3.59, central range 3.03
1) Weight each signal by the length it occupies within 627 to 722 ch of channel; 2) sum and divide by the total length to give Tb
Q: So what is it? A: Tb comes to 3.37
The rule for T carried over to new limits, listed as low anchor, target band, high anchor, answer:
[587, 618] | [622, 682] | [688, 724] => -0.091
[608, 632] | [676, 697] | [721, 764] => 0.178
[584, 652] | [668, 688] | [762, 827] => 0.070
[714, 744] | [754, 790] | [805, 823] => -0.029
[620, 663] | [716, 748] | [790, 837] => 0.054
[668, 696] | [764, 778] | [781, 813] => -0.027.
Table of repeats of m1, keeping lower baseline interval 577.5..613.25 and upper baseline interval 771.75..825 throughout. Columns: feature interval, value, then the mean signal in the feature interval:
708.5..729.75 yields 2.64 ch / 3.15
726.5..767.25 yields -1.12 ch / 3.7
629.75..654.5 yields -0.21 ch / 3.64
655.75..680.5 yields -0.09 ch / 3.62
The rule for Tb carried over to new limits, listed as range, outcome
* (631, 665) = 3.64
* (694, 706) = 2.99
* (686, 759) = 3.33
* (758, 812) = 3.61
